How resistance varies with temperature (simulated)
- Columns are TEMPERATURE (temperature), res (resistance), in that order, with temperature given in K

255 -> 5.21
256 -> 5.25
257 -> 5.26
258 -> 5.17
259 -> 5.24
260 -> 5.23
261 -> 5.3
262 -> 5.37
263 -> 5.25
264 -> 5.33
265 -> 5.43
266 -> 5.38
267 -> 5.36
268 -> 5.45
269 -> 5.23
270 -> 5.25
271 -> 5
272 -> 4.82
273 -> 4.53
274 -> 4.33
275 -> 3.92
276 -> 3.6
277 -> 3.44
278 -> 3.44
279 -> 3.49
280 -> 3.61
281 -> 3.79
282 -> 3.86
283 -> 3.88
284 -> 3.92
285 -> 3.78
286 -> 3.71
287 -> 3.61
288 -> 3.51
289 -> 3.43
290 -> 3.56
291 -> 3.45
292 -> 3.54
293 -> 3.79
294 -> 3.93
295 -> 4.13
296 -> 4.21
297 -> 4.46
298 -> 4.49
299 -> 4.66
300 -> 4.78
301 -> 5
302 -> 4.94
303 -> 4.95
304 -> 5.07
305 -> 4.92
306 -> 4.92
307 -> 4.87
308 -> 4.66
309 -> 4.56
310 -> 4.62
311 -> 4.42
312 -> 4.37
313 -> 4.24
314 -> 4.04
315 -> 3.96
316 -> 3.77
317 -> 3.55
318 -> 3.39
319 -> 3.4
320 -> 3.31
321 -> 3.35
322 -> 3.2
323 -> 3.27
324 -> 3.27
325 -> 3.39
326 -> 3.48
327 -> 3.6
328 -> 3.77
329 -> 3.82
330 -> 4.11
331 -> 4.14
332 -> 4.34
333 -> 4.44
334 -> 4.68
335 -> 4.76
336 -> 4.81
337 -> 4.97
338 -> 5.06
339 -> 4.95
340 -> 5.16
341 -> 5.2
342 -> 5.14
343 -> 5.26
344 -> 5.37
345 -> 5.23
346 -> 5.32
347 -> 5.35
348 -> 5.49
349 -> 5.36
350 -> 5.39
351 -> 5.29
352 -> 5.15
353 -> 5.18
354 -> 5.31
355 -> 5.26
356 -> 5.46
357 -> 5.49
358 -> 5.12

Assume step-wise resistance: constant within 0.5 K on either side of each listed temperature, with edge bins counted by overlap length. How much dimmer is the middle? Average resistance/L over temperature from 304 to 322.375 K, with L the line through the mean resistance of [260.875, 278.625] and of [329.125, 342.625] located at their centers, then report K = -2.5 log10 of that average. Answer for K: 0.15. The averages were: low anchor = 4.78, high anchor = 4.73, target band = 4.12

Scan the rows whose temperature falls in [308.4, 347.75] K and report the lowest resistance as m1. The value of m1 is 3.2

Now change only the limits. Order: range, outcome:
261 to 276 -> 3.6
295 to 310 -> 4.13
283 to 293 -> 3.43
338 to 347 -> 4.95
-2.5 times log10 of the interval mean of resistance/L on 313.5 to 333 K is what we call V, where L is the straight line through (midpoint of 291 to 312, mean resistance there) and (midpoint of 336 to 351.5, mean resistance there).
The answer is 0.31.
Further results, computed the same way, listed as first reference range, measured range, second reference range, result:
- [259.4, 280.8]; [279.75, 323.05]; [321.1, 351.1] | 0.138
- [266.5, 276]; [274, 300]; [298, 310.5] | 0.246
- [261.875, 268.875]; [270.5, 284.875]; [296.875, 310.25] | 0.289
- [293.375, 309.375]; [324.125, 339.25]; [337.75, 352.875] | 0.191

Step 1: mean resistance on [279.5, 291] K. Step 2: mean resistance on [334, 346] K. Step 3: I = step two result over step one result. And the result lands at 1.38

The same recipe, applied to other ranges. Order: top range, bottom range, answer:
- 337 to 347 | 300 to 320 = 1.18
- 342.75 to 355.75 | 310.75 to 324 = 1.44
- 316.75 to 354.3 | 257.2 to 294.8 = 1.03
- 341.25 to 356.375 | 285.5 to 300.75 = 1.34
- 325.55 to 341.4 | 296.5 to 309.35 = 0.93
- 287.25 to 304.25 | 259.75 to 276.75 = 0.85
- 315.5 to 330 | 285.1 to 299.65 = 0.90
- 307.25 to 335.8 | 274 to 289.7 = 1.07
